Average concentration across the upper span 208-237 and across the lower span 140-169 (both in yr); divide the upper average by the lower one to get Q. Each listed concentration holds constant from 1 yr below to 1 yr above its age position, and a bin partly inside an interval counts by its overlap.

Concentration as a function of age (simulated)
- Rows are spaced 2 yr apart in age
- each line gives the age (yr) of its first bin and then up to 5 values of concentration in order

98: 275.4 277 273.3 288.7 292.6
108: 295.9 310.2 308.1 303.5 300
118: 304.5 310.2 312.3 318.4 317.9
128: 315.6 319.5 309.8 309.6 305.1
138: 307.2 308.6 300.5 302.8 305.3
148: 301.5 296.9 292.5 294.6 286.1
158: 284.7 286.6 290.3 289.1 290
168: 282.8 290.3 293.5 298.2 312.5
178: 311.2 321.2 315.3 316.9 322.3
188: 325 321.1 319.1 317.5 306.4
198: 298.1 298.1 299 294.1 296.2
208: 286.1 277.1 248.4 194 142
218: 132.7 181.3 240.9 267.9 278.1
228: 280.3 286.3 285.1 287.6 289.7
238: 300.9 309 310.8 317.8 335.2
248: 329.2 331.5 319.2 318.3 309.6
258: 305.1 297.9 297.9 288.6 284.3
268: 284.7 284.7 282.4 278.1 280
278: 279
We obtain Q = 0.83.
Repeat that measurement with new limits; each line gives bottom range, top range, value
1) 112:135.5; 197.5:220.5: 0.79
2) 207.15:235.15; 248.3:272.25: 1.25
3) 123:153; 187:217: 0.92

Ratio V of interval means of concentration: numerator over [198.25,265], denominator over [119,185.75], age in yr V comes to 0.9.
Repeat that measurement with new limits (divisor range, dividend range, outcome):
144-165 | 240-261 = 1.08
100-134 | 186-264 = 0.94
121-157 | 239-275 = 1.00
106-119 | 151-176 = 0.96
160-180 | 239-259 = 1.08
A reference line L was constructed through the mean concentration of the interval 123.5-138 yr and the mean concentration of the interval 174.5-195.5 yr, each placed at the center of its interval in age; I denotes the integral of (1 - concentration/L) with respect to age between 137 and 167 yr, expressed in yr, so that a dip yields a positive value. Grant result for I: 1.8 yr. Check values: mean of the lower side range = 313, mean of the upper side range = 317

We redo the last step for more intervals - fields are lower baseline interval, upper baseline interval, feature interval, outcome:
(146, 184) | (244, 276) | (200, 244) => 5.45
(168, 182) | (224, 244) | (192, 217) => 2.08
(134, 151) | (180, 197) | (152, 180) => 1.54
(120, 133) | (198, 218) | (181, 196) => -2.75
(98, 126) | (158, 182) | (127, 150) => -0.69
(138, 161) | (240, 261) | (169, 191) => -0.62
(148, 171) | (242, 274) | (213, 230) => 4.58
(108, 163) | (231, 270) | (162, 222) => 4.48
